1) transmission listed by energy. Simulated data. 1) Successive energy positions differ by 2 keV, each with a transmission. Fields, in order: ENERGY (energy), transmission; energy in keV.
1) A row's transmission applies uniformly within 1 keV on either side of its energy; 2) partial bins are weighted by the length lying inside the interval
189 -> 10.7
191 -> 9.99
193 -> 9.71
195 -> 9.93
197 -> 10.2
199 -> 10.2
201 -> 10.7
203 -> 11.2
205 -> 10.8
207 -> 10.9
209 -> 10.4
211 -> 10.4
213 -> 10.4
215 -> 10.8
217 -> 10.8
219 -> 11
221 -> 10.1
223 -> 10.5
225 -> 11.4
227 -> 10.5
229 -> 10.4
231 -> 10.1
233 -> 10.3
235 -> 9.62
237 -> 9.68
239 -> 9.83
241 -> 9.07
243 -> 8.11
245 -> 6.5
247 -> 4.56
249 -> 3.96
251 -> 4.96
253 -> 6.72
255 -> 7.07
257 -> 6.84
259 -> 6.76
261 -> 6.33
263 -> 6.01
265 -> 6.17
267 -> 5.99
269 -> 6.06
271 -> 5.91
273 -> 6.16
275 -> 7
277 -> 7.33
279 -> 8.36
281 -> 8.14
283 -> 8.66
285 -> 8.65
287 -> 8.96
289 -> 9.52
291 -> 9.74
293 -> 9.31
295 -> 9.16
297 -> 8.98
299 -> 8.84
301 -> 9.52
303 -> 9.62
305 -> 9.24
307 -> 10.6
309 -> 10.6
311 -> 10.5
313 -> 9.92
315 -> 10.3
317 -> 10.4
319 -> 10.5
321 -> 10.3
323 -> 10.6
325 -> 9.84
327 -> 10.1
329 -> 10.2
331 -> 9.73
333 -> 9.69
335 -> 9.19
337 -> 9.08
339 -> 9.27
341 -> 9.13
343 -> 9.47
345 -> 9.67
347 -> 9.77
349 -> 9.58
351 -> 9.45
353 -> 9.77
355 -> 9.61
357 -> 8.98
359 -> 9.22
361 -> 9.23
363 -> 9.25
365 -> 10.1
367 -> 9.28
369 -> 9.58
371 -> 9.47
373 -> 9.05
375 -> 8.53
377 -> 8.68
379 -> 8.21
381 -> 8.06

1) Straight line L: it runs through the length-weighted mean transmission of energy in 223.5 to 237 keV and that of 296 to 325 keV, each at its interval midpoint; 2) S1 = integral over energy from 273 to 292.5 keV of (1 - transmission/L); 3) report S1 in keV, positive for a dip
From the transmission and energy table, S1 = 3.3 keV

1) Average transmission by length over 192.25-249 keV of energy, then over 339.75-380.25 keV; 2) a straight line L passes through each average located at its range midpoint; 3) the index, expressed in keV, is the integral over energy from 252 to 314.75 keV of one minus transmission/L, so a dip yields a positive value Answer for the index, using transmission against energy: 9.2 keV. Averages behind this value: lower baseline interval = 9.83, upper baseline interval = 9.29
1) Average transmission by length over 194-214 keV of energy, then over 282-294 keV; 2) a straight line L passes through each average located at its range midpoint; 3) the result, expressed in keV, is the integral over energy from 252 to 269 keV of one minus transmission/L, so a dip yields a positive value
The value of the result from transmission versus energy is 5.55 keV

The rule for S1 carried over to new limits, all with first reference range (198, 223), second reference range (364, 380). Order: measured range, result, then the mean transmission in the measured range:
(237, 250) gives 3.9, 7.21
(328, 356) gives -0.4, 9.54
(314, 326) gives -0.9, 10.3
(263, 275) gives 4.7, 6.13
